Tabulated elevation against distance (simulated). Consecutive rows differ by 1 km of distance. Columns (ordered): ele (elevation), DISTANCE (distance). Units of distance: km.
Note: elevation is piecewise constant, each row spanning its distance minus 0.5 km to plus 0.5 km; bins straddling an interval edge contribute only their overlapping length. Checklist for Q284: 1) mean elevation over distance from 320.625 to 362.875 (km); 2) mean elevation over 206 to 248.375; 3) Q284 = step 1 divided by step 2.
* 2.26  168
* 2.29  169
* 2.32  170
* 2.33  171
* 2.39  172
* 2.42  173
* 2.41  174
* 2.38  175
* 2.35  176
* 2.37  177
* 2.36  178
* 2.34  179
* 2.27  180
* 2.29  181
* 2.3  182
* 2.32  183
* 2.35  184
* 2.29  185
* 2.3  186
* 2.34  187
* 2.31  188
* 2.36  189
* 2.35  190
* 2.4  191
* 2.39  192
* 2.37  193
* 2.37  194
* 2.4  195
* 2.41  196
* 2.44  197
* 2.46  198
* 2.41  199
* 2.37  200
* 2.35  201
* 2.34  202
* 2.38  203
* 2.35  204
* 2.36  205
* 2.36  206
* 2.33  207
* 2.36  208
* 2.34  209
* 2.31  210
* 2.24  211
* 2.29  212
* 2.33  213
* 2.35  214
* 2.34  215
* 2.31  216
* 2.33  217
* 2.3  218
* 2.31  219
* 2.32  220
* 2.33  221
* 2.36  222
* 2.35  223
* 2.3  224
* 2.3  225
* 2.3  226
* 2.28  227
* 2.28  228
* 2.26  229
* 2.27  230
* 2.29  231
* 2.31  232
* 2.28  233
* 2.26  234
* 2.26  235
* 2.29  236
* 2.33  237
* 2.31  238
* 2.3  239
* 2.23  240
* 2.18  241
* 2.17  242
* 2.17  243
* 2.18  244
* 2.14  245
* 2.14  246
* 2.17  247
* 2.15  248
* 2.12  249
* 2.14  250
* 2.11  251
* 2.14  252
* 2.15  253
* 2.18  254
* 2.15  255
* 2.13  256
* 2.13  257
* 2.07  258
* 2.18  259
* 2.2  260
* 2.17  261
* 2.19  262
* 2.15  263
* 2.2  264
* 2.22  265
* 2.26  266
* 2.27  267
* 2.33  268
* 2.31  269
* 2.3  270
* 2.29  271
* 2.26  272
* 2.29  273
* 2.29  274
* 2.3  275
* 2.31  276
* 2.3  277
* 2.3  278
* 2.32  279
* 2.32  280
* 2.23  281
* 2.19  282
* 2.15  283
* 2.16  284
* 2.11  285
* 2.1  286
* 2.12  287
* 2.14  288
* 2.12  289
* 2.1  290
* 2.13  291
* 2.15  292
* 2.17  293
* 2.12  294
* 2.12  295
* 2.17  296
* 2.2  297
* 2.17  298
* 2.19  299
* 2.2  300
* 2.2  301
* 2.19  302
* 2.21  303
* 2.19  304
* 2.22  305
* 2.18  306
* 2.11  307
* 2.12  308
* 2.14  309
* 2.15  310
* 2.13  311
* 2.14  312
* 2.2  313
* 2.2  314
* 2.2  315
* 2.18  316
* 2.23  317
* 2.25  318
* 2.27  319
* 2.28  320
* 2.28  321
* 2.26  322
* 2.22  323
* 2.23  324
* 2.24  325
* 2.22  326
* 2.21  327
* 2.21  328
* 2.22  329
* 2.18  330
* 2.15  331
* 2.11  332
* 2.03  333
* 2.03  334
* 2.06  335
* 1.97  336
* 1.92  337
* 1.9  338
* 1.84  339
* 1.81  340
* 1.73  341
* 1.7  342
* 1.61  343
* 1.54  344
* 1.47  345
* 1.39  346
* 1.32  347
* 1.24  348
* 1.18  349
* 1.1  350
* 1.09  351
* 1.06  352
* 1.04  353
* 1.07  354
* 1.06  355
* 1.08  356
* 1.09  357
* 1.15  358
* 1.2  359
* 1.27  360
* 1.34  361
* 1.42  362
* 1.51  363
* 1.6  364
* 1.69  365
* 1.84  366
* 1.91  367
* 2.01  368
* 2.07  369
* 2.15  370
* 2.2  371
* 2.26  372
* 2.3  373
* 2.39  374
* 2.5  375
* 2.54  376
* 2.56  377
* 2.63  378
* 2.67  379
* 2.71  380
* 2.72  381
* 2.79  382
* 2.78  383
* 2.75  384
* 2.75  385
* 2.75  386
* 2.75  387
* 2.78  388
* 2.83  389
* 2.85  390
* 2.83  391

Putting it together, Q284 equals 0.73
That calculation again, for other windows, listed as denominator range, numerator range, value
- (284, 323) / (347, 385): 0.85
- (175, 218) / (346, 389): 0.82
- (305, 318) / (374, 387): 1.23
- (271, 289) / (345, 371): 0.63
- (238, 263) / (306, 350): 0.92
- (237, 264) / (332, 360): 0.68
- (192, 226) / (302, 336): 0.93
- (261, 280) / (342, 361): 0.54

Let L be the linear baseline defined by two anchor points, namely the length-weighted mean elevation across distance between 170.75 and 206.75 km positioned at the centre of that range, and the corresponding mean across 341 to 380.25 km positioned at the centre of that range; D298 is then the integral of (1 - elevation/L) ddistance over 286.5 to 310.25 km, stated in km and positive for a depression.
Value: -2.82 km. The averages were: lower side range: 2.36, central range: 2.16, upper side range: 1.69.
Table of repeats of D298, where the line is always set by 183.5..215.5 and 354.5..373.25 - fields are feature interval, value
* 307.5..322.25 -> -2.8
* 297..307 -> -1.5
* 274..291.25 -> -1.9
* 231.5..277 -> -2.3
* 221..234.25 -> -0.4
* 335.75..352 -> 1.8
